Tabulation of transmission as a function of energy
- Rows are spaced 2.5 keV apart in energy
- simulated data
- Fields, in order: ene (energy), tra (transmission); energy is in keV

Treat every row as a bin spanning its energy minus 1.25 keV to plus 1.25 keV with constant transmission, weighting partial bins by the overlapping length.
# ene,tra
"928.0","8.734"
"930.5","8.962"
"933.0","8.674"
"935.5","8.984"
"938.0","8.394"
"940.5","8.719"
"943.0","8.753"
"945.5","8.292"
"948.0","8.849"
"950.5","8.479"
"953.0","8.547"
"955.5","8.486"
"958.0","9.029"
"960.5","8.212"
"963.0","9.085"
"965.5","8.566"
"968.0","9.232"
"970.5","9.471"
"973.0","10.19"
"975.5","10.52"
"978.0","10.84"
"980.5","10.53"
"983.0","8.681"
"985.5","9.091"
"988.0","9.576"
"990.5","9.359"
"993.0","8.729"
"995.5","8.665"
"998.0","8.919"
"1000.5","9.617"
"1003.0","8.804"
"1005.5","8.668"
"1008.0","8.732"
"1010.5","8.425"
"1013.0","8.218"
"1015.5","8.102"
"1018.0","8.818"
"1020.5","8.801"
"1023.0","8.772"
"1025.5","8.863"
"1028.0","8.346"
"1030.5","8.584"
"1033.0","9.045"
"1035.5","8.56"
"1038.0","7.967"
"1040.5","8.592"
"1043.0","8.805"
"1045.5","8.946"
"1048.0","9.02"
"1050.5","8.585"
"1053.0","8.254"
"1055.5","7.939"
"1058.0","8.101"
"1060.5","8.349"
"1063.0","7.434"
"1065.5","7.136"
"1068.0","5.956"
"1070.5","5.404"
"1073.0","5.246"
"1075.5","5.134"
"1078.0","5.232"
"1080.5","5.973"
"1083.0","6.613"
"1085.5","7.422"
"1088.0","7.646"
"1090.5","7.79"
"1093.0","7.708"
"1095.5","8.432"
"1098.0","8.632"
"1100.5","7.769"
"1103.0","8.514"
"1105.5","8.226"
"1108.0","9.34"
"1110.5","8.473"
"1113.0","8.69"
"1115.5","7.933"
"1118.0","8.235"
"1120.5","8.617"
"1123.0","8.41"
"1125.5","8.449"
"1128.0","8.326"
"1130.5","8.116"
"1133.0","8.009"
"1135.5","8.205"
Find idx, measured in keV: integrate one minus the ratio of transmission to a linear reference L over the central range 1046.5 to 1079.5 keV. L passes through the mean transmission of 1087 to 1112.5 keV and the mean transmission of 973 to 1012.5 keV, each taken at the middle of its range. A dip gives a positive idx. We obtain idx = 6.0 keV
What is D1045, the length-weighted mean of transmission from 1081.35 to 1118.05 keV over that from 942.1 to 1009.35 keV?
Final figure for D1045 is 0.89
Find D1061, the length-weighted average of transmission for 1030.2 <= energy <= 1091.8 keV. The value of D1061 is 7.49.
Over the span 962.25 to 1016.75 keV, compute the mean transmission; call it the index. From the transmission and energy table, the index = 9.18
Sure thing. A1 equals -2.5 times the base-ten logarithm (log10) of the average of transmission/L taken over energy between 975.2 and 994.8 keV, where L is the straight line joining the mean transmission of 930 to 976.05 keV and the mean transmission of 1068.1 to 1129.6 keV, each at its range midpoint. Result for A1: -0.12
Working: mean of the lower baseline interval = 8.89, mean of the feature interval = 9.6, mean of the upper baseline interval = 7.56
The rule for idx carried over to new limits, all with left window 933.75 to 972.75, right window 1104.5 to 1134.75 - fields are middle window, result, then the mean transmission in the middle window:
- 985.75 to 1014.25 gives -0.7 keV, 8.89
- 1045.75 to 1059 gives 0.2 keV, 8.43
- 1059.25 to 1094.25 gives 7.6 keV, 6.65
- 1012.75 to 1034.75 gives 0.0 keV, 8.63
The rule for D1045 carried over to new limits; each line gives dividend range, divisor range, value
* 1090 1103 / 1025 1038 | 0.94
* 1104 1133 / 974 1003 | 0.89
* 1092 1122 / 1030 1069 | 1.02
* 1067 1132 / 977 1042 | 0.85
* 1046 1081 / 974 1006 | 0.75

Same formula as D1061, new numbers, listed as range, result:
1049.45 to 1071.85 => 7.44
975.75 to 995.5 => 9.54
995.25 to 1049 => 8.69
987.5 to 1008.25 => 9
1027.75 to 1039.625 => 8.52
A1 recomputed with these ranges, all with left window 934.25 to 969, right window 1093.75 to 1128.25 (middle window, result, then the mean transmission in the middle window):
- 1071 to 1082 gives 0.485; 5.42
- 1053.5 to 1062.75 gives 0.058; 8.06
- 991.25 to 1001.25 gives -0.044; 8.97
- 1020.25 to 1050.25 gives -0.017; 8.68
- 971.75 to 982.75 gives -0.196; 10.4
